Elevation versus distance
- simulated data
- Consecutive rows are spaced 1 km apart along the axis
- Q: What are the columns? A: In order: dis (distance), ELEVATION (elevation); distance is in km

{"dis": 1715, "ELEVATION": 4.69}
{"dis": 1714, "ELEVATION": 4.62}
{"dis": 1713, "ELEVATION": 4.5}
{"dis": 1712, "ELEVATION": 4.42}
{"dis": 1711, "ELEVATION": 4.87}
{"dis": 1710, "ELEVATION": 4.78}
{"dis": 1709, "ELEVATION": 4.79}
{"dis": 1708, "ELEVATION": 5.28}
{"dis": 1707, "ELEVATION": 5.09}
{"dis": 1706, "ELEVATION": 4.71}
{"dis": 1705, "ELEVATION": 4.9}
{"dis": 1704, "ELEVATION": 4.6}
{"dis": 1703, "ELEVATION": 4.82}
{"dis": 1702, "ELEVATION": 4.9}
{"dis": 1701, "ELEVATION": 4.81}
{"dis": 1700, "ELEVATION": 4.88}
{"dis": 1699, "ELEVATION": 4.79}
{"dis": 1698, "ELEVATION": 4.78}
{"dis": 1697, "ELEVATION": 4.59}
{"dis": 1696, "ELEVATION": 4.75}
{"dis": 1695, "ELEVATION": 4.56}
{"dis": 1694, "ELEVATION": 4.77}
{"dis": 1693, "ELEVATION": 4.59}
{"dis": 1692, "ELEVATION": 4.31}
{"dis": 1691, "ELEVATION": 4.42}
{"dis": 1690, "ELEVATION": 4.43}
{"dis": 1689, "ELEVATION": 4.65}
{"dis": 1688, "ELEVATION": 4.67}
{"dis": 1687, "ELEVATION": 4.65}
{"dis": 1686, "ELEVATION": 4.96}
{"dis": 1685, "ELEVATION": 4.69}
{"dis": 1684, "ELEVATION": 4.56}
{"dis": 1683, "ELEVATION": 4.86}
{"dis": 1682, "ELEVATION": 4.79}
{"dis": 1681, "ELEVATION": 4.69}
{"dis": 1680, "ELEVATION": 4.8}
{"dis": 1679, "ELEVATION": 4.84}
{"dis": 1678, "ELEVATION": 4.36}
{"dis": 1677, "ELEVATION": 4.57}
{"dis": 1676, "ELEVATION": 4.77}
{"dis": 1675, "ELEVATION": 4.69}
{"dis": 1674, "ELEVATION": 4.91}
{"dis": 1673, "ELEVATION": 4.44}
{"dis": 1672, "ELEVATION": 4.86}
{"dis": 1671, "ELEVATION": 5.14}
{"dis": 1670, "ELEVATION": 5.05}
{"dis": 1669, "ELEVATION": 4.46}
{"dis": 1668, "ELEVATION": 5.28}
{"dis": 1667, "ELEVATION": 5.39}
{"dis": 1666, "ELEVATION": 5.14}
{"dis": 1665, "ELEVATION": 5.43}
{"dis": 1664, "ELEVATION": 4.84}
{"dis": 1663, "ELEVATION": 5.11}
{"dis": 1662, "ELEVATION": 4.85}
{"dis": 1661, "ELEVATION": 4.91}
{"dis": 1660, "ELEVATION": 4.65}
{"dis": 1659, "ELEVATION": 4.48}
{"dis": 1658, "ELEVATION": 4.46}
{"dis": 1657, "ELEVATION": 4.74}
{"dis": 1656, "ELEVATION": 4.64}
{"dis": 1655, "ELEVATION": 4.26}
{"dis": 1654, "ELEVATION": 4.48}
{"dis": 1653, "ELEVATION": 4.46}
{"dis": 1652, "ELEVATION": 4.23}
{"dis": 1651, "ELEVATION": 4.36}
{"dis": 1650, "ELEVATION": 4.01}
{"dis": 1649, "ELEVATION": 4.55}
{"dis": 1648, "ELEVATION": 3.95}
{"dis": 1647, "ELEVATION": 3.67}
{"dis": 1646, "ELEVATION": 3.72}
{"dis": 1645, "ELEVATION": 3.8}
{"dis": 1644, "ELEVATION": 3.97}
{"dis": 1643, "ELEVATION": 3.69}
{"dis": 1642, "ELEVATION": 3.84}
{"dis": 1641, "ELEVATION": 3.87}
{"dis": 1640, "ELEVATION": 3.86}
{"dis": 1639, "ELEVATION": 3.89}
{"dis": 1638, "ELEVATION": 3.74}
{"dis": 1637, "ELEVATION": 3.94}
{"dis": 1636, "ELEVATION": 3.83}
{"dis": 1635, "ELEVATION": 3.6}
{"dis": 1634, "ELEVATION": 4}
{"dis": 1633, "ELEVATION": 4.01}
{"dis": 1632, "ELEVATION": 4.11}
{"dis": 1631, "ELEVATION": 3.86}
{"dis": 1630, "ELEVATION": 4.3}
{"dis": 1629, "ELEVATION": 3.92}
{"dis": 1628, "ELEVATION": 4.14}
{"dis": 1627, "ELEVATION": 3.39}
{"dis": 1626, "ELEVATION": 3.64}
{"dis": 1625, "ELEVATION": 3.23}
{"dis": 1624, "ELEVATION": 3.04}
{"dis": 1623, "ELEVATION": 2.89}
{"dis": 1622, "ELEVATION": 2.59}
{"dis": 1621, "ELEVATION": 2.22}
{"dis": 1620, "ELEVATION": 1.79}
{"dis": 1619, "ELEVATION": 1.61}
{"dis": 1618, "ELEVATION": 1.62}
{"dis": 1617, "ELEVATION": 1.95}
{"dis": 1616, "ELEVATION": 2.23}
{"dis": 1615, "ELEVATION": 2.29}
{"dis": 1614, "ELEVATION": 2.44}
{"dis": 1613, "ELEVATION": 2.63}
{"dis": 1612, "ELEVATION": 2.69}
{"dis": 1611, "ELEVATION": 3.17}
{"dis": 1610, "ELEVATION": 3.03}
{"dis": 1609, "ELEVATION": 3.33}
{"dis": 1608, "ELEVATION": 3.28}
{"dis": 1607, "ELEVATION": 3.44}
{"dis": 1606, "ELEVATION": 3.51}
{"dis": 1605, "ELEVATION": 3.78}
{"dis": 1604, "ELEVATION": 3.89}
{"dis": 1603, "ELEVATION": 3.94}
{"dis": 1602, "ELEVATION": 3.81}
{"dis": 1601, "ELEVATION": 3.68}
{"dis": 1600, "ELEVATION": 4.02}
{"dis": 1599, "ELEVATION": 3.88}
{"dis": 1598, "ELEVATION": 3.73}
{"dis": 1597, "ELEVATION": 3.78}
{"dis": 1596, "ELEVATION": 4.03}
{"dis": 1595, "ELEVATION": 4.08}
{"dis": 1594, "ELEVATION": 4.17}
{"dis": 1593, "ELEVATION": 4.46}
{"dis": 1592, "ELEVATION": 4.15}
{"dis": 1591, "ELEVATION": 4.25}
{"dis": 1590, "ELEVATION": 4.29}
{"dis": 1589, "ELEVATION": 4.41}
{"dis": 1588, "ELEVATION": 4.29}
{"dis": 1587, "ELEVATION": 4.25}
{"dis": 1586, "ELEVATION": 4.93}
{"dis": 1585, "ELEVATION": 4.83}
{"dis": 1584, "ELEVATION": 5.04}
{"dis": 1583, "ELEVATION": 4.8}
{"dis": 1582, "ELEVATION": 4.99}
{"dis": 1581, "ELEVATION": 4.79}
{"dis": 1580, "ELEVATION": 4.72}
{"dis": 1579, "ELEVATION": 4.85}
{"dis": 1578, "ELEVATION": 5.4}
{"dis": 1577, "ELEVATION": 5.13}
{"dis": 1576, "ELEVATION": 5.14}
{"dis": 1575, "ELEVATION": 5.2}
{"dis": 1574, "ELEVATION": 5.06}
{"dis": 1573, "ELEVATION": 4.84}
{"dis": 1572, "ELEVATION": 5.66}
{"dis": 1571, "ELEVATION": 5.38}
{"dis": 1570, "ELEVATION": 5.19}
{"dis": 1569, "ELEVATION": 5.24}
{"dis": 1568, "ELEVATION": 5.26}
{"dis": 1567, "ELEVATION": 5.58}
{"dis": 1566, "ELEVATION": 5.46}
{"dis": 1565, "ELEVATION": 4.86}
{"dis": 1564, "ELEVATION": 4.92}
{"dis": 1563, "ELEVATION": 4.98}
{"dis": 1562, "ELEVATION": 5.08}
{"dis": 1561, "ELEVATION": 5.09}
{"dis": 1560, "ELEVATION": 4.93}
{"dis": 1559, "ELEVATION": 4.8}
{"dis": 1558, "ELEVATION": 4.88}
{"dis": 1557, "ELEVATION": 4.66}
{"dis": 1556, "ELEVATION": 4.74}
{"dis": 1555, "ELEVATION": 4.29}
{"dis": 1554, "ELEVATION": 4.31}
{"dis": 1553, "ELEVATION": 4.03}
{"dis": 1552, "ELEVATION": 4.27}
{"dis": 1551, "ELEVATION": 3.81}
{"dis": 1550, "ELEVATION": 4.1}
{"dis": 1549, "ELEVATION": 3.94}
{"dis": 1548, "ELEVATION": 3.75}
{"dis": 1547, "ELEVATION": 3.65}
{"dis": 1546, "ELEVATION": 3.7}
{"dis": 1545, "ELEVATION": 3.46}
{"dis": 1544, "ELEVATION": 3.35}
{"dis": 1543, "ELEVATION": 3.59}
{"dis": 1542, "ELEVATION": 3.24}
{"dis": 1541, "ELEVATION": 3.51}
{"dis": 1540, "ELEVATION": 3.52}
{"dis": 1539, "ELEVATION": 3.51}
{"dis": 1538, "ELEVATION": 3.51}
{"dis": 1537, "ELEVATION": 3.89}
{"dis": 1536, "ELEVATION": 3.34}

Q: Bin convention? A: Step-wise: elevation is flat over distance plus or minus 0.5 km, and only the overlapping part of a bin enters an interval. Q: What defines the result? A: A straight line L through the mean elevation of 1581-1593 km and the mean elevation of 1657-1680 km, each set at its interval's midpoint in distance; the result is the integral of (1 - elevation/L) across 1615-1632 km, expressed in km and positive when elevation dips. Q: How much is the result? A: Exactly 6.4 km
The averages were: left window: 4.57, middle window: 2.92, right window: 4.84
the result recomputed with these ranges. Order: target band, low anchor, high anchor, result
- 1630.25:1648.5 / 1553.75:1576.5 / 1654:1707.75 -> 3.8 km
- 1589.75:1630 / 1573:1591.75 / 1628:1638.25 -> 9.6 km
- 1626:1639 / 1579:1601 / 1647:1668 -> 1.9 km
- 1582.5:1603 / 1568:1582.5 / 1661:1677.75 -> 3.4 km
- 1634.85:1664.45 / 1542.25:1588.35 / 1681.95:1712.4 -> 3.1 km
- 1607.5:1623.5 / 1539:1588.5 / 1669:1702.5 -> 7.4 km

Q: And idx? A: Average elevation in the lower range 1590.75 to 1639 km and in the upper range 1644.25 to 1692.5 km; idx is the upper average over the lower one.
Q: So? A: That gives 1.4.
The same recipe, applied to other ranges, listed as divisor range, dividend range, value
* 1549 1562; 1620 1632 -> 0.74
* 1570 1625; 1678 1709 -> 1.23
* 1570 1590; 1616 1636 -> 0.64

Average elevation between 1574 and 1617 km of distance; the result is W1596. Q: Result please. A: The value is 4.01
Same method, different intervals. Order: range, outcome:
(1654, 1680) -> 4.8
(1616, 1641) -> 3.29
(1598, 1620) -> 3.04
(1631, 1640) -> 3.89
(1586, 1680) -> 3.93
